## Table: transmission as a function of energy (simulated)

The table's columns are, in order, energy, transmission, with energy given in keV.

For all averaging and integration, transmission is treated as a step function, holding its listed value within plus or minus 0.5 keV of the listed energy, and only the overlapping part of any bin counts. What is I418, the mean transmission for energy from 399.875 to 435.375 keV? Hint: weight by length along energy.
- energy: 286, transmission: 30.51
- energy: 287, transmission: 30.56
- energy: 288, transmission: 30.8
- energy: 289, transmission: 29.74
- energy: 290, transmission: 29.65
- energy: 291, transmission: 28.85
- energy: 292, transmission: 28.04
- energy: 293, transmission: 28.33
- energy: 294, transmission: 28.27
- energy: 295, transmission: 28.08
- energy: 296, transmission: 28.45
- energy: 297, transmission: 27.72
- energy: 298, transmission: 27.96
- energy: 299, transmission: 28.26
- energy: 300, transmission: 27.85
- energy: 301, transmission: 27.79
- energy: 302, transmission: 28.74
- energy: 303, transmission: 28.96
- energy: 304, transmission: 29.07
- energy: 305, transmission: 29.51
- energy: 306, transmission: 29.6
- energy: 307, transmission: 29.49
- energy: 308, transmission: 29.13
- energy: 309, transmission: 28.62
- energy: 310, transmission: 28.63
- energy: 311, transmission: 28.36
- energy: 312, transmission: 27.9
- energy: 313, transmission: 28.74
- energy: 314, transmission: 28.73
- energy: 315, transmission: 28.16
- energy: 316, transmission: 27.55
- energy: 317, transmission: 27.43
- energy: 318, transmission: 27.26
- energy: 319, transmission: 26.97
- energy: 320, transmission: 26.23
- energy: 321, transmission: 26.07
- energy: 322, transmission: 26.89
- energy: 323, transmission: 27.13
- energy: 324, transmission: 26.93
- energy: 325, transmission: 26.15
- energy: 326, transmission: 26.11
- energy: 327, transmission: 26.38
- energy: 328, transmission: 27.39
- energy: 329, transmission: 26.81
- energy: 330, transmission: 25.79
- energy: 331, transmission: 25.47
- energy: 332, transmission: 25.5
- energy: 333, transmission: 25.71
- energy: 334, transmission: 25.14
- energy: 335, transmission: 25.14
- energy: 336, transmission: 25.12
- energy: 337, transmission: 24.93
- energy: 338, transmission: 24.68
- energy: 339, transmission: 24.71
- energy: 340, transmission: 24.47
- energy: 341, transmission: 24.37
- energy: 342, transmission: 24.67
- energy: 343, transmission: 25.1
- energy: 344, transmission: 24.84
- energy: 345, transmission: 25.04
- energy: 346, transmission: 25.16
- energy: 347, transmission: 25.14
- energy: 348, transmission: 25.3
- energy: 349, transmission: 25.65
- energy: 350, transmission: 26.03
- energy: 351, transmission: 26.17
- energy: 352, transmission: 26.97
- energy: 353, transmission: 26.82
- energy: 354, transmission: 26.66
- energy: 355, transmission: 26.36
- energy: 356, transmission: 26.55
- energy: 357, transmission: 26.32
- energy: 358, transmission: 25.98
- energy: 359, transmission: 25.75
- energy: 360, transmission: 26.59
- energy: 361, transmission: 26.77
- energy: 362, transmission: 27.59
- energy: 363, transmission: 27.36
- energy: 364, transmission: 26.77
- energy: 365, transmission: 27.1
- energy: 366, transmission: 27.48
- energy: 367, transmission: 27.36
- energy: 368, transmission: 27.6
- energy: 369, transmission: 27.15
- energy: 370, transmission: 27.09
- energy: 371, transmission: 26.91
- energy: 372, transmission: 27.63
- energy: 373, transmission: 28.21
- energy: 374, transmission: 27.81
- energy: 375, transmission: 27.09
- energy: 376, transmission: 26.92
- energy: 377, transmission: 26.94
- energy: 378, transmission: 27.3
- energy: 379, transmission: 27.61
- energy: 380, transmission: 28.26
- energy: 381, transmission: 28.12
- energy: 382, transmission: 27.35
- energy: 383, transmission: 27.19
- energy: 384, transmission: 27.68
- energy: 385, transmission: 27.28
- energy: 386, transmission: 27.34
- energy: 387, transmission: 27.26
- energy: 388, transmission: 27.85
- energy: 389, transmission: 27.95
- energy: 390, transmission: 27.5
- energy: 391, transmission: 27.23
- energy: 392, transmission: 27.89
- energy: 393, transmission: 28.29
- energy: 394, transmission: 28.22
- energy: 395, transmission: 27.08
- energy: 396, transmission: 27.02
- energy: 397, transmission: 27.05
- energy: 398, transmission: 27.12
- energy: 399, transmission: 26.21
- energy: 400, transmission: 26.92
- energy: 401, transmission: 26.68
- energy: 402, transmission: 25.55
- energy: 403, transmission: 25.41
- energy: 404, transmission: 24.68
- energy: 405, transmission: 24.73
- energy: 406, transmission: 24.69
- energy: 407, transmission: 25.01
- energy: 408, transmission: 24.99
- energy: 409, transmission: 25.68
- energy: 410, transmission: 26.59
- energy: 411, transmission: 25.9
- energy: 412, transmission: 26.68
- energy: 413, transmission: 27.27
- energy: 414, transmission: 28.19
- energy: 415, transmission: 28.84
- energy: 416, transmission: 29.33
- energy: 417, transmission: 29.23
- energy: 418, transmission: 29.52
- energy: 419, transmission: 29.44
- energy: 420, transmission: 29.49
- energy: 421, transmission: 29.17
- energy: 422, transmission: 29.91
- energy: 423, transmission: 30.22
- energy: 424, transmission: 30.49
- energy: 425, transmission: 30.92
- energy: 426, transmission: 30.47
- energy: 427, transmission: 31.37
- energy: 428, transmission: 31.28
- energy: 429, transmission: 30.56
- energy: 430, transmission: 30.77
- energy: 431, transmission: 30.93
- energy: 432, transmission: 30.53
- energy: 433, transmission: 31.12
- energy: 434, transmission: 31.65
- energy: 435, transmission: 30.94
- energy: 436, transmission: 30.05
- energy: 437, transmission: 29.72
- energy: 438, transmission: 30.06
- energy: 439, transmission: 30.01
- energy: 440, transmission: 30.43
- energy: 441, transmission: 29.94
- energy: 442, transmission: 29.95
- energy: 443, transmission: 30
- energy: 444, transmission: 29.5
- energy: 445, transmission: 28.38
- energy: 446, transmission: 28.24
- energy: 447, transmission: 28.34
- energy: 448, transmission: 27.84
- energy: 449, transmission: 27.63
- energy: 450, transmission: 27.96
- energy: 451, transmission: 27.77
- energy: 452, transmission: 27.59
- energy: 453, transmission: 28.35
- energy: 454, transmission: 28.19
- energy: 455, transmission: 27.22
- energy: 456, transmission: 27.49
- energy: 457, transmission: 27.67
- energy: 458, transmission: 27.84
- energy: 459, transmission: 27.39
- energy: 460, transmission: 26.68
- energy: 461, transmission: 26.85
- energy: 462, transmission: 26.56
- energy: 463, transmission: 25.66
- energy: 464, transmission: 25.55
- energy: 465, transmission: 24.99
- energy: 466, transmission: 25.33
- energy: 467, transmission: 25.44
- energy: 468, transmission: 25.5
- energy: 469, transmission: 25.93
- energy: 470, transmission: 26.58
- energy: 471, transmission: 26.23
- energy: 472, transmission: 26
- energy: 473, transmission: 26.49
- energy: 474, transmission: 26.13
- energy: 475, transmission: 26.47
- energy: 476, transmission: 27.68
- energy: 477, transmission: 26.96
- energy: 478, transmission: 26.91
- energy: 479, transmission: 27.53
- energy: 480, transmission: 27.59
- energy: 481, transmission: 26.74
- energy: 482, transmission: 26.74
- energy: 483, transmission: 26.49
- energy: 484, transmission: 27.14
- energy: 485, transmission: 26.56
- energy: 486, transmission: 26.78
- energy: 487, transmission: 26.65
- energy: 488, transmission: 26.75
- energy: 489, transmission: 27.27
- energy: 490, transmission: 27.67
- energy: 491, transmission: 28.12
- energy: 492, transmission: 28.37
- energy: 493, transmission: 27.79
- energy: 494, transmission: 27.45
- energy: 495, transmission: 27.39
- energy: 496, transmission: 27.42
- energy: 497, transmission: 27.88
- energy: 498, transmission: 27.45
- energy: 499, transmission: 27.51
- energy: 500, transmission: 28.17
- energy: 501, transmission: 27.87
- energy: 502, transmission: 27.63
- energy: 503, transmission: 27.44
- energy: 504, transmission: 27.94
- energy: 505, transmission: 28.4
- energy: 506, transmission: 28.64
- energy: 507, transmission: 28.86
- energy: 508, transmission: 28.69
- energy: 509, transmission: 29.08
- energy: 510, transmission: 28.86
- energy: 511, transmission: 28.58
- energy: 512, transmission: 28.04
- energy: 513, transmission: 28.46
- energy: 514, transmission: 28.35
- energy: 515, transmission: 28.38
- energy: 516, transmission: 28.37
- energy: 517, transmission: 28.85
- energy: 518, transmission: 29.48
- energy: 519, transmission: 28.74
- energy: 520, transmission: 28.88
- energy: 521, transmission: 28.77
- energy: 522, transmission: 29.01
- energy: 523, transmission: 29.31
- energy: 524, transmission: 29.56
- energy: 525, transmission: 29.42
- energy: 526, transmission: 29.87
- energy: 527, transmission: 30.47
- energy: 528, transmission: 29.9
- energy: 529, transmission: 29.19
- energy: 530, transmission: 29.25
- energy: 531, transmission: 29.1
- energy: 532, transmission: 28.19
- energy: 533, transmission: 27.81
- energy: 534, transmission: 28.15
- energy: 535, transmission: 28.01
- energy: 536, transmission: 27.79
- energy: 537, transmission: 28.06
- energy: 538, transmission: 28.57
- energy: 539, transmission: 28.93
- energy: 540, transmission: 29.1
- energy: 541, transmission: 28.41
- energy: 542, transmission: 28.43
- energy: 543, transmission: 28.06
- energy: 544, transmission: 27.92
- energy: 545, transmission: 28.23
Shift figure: 28.5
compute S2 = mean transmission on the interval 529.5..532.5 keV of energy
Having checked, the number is 28.8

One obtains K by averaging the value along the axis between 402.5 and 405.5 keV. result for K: 24.9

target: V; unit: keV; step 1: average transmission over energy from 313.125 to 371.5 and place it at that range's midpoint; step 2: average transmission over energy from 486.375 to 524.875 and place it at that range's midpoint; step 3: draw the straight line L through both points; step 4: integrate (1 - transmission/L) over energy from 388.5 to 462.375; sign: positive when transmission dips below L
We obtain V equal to -2.8 keV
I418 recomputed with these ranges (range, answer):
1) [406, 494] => 28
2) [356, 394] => 27.3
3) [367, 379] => 27.3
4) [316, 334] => 26.5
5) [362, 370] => 27.3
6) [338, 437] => 27.4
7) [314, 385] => 26.5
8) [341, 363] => 26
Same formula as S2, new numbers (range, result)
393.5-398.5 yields 27.3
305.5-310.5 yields 29.1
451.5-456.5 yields 27.8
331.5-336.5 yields 25.3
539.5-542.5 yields 28.6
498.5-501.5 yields 27.9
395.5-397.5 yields 27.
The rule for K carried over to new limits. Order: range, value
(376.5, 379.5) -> 27.3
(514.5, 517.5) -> 28.5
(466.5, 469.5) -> 25.6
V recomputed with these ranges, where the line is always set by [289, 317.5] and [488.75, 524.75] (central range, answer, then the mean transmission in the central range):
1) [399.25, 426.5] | 0.8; 27.6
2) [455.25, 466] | 0.7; 26.6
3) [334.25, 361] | 2.7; 25.6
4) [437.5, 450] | -0.3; 29.1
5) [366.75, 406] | 1.8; 27.1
